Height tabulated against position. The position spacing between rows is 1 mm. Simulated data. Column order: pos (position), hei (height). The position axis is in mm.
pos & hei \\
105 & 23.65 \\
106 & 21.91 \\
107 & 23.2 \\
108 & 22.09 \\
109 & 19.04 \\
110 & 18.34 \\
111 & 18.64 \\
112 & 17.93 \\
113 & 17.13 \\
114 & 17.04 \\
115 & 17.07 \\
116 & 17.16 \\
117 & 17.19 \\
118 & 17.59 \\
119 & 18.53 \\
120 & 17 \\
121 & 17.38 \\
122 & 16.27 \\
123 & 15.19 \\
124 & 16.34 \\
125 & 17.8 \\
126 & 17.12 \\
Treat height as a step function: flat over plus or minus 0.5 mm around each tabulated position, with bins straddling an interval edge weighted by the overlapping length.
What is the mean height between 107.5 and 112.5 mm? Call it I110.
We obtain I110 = 19.2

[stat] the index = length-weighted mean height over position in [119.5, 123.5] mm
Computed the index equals 16.5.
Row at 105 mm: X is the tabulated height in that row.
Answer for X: 23.65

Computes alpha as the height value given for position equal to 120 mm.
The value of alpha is 17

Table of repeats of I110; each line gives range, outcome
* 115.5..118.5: 17.3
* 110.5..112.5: 18.3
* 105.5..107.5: 22.6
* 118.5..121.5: 17.6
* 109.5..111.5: 18.5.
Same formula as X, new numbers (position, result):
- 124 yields 16.34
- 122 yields 16.27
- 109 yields 19.04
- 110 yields 18.34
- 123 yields 15.19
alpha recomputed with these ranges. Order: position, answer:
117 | 17.19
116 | 17.16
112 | 17.93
